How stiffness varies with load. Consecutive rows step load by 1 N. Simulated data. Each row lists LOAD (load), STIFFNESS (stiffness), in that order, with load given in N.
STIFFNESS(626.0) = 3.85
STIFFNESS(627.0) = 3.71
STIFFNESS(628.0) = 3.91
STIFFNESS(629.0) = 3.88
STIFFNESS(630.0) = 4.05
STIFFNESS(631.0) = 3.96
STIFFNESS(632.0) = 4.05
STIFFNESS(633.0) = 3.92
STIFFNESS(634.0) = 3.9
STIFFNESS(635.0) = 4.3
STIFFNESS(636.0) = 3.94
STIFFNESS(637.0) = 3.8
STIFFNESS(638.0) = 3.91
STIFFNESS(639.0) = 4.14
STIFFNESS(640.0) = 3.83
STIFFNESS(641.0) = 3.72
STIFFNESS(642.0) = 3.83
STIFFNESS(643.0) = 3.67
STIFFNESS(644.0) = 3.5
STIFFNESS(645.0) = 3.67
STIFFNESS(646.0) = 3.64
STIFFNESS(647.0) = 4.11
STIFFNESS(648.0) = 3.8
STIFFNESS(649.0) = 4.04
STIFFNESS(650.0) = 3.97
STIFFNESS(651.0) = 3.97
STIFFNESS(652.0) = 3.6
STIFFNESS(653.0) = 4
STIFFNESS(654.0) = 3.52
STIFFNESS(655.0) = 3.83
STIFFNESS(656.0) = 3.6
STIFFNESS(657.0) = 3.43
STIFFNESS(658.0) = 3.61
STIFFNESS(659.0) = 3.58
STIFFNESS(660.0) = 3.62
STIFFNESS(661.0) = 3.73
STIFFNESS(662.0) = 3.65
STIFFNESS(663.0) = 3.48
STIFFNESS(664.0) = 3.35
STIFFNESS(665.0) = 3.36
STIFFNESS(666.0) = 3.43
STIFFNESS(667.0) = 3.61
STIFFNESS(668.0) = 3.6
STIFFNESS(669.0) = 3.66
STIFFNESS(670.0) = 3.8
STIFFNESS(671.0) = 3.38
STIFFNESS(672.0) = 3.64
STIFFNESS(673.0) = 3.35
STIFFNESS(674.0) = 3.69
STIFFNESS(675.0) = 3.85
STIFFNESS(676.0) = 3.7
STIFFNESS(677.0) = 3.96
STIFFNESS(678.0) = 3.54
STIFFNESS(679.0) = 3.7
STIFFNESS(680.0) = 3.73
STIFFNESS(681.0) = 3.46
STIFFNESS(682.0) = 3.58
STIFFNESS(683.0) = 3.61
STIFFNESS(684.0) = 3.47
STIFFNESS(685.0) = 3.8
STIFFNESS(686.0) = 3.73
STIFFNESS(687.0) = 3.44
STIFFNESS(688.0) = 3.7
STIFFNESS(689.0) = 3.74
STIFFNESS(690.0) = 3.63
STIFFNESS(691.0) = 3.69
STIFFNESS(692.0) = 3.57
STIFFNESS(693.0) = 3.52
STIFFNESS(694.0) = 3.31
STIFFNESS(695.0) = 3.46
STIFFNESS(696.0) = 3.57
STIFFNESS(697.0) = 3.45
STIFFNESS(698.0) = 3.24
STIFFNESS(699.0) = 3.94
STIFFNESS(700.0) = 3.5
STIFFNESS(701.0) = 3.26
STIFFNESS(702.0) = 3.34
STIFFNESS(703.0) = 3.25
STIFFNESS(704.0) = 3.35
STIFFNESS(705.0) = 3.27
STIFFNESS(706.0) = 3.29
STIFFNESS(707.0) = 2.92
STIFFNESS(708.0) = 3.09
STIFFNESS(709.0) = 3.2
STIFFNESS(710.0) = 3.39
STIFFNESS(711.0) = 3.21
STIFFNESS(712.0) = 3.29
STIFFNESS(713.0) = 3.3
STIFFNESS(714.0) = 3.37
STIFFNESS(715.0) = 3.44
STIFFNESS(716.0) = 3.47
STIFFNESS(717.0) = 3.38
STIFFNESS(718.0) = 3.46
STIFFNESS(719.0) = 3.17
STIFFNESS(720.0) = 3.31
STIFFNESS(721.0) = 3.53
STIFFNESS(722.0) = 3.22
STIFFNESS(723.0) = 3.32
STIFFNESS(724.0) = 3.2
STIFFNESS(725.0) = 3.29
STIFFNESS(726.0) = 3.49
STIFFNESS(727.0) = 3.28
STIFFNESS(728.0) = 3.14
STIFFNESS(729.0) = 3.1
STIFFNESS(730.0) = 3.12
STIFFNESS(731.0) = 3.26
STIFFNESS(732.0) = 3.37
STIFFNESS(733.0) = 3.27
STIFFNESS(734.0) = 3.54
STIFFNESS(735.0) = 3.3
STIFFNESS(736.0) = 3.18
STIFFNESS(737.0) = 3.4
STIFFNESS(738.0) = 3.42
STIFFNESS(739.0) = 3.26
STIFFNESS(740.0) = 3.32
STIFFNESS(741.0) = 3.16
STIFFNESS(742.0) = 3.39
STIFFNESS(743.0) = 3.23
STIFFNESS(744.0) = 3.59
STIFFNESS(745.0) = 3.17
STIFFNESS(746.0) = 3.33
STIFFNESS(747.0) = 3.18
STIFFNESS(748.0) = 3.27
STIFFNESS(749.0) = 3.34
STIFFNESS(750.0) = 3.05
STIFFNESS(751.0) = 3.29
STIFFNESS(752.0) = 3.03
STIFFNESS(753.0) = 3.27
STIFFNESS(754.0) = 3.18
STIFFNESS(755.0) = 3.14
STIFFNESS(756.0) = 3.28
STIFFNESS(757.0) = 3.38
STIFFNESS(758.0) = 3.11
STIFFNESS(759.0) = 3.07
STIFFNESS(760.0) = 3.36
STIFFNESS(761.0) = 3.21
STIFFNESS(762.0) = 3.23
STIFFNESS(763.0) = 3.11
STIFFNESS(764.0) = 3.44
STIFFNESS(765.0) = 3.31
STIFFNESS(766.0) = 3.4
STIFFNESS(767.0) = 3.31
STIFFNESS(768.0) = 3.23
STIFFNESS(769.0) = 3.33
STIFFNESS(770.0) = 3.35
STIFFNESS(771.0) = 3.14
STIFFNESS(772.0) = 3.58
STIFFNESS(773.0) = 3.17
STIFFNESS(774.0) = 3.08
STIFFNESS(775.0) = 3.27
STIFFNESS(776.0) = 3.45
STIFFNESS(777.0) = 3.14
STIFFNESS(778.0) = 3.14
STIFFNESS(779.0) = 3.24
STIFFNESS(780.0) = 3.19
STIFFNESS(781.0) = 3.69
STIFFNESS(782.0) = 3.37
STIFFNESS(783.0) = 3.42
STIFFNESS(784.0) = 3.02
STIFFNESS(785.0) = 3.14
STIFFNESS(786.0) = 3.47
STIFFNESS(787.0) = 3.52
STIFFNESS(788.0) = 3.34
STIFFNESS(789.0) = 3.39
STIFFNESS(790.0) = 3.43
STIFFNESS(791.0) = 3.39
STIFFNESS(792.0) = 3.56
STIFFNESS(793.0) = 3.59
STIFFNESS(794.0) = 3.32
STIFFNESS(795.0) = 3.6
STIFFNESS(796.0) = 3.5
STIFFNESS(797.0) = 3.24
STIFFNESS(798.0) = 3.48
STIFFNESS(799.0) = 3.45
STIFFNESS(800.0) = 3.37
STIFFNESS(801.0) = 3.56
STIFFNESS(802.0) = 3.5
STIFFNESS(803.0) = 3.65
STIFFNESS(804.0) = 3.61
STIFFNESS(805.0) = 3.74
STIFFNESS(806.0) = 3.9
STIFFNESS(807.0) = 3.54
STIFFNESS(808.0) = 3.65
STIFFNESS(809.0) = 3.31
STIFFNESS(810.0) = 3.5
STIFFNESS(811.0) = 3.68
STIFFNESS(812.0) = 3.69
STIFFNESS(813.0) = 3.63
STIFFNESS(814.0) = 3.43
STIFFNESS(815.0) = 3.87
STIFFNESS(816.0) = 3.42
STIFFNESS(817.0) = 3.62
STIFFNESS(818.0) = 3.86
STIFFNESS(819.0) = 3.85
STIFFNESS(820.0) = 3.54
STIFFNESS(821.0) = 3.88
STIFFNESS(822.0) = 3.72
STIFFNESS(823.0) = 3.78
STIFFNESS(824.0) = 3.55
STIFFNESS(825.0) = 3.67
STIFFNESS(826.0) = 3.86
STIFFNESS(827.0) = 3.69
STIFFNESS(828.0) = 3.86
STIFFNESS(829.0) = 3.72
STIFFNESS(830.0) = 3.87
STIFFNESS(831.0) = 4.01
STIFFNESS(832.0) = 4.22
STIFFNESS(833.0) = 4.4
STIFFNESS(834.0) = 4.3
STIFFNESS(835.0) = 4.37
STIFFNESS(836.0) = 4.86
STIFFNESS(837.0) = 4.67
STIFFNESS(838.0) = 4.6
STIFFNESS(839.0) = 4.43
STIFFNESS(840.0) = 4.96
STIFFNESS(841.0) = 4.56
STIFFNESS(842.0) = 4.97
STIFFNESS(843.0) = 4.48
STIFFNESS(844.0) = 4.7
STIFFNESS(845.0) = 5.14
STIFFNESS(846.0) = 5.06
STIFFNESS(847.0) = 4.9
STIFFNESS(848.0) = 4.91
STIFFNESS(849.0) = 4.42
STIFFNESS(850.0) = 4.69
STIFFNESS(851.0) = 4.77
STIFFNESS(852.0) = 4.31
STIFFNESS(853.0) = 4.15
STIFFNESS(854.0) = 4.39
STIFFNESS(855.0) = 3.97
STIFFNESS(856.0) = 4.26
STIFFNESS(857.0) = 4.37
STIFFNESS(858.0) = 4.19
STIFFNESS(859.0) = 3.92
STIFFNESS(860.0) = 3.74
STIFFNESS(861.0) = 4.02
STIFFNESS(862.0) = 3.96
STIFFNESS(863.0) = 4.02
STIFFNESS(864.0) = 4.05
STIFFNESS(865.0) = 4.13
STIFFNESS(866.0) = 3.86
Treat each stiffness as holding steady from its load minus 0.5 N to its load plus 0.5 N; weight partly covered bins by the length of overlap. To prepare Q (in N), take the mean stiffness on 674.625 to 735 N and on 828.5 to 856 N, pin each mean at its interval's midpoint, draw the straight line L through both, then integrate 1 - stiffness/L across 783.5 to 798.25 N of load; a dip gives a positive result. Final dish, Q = 2.5 N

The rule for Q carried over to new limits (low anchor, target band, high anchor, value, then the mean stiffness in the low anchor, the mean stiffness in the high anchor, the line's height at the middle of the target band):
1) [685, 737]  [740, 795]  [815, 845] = 6.4 N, 3.37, 4.13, 3.73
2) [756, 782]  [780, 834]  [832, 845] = 5.3 N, 3.28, 4.61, 4.01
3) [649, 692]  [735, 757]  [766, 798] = 1.1 N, 3.64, 3.35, 3.44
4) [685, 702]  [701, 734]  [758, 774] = 1.6 N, 3.55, 3.27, 3.46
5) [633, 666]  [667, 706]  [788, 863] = 2.4 N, 3.75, 3.97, 3.8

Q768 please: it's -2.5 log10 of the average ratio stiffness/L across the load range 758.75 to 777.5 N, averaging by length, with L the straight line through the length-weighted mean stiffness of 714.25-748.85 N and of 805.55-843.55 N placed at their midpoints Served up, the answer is 0.094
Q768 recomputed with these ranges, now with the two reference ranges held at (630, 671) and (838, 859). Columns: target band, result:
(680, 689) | 0.08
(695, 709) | 0.18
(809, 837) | 0.16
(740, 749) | 0.25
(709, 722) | 0.20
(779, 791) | 0.27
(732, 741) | 0.23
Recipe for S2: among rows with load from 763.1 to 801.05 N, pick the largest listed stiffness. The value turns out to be 3.69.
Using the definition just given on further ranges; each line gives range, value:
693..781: 3.94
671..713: 3.96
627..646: 4.3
